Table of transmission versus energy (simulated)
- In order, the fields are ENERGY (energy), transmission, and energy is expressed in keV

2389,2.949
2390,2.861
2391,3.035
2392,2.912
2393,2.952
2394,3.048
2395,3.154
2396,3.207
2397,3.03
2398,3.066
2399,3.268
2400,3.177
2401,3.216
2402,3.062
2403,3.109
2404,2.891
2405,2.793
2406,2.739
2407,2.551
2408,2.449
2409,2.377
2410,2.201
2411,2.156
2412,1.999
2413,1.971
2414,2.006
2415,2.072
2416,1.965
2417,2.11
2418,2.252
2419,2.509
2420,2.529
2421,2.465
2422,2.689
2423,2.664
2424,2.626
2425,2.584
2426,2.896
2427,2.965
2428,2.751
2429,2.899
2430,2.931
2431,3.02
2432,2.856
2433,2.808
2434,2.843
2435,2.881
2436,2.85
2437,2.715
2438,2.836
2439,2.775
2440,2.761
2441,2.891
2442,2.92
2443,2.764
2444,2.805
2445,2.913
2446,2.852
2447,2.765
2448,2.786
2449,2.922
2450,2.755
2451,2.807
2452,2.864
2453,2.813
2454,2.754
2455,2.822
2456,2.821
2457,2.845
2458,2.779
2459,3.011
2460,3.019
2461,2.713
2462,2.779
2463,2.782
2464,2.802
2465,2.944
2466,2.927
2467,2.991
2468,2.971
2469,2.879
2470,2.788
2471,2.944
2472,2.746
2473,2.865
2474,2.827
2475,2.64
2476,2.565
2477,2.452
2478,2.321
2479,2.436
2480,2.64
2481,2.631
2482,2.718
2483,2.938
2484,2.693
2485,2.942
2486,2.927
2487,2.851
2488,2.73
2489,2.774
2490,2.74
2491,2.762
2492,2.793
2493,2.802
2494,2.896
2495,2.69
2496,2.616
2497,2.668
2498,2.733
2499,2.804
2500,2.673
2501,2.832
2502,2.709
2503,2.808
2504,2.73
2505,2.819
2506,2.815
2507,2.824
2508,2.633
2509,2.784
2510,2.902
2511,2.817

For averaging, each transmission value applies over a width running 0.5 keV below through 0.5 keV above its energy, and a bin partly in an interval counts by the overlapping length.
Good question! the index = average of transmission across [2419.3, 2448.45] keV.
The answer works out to 2.79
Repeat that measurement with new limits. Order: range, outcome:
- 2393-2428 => 2.65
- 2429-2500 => 2.8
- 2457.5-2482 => 2.77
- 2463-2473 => 2.88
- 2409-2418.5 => 2.1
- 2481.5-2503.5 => 2.78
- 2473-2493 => 2.71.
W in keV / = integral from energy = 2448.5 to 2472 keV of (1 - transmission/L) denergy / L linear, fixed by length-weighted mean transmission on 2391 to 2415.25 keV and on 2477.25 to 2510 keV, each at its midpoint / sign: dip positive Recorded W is -1.0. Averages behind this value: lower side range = 2.74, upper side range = 2.74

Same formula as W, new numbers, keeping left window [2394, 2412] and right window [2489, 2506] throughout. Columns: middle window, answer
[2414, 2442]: 1.5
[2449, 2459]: -0.1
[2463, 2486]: 0.1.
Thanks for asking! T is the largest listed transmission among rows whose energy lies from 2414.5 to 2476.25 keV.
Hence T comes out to 3.02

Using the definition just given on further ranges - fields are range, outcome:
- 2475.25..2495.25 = 2.942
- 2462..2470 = 2.991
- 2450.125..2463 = 3.019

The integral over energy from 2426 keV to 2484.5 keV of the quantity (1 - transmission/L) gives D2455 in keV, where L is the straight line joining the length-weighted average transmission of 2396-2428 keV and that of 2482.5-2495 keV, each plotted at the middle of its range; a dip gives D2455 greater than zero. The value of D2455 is -1.8 keV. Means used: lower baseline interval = 2.61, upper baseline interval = 2.82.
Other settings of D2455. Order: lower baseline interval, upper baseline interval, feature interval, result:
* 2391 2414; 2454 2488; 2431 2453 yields -0.39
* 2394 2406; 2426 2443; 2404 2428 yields 4.33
